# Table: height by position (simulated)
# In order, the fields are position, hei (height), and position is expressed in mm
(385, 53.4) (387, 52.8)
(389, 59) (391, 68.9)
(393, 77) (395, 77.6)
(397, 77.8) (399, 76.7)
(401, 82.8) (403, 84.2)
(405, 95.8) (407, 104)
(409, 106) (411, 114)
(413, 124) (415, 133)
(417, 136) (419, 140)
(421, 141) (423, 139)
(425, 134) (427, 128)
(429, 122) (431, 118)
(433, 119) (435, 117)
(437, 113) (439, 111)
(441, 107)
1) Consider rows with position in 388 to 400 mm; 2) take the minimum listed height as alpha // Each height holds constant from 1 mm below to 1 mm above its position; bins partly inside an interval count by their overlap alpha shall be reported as 59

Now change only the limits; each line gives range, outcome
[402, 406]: 84.2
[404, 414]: 95.8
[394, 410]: 76.7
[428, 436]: 117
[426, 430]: 122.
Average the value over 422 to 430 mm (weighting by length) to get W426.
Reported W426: 131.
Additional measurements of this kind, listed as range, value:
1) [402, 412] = 101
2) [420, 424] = 140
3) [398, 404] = 81.2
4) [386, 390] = 55.9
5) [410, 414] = 119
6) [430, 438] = 117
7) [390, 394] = 73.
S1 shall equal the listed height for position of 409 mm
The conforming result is 106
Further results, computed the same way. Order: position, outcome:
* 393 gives 77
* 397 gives 77.8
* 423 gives 139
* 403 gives 84.2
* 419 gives 140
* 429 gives 122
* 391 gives 68.9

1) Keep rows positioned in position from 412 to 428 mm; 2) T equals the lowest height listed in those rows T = 124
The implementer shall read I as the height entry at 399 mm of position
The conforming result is 76.7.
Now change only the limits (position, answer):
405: 95.8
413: 124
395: 77.6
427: 128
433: 119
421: 141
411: 114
